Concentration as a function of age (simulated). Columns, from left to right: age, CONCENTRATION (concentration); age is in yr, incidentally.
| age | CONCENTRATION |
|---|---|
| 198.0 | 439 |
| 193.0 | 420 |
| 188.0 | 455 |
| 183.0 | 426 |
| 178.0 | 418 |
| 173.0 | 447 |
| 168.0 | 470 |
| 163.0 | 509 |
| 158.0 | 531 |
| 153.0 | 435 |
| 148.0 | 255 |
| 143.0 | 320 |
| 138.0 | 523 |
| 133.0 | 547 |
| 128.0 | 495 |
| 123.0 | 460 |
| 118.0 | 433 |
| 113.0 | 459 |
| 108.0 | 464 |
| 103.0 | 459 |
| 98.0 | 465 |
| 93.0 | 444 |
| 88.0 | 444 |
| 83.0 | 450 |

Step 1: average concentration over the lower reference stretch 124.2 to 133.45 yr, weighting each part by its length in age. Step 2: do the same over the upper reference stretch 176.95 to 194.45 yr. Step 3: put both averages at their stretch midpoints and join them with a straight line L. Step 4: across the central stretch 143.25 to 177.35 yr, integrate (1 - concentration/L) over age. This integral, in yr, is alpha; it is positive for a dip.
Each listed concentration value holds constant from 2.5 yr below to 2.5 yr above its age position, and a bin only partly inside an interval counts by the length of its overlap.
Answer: 2.3 yr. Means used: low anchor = 507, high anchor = 431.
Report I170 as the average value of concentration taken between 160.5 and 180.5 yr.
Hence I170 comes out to 461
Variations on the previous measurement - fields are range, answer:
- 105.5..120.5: 452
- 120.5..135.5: 501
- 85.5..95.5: 444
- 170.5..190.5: 436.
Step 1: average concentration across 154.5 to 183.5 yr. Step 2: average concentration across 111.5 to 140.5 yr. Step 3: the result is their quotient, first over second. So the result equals 1.0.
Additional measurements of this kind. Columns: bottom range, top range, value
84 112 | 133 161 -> 0.94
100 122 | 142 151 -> 0.64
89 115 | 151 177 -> 1.04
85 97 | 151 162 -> 1.09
